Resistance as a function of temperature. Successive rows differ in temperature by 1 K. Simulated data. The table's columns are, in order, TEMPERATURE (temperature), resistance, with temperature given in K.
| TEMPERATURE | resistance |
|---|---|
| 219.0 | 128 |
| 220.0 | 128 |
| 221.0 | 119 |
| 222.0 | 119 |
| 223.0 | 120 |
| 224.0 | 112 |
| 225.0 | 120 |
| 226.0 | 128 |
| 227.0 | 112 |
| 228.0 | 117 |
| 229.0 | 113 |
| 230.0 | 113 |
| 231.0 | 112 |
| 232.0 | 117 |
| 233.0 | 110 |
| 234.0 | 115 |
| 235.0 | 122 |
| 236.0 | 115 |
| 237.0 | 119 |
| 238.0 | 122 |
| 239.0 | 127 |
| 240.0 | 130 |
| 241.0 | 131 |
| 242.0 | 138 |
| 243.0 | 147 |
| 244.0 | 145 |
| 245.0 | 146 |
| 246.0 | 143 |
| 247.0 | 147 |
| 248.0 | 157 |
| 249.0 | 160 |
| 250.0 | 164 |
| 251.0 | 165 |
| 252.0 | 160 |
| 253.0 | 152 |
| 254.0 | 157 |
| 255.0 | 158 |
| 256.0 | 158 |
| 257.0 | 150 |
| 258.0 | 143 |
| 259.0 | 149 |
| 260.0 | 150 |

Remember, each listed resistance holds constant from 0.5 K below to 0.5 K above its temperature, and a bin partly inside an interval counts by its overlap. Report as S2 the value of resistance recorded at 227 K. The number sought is 112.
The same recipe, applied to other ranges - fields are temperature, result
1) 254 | 157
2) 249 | 160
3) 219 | 128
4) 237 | 119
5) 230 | 113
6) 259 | 149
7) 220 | 128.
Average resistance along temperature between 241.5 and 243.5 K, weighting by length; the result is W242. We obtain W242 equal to 142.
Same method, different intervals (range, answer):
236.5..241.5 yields 126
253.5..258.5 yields 153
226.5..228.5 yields 114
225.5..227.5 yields 120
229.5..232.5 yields 114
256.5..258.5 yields 146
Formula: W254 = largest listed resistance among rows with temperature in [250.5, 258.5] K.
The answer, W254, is 165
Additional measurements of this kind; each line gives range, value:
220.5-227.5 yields 128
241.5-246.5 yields 147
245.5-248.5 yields 157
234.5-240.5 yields 130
